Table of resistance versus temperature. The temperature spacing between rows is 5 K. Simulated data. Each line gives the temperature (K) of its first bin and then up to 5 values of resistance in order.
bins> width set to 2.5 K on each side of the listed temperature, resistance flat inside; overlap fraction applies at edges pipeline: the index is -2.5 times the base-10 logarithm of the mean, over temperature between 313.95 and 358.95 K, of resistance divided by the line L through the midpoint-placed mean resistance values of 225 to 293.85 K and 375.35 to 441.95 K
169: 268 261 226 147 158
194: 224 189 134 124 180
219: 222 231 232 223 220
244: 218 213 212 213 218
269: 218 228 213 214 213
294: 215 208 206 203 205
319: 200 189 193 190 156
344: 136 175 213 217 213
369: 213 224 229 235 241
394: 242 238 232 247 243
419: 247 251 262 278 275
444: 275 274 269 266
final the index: 0.253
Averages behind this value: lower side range 218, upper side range 247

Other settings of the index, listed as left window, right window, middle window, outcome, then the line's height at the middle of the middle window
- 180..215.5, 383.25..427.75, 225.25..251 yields -0.22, 182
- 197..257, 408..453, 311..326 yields 0.15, 228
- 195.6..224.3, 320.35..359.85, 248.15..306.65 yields -0.19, 180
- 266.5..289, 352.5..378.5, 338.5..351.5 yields 0.36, 217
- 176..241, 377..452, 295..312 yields 0.07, 220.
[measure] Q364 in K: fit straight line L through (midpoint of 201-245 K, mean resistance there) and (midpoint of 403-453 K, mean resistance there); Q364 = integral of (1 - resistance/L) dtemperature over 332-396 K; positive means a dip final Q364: 9.2 K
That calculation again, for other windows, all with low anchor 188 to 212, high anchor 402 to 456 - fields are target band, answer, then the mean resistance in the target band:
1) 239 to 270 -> -4.4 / 216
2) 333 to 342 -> 2.2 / 168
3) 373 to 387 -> 0.5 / 230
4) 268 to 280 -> -1.5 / 221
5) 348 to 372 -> 2.4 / 209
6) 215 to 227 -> -3.1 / 221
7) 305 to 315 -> 0.3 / 204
